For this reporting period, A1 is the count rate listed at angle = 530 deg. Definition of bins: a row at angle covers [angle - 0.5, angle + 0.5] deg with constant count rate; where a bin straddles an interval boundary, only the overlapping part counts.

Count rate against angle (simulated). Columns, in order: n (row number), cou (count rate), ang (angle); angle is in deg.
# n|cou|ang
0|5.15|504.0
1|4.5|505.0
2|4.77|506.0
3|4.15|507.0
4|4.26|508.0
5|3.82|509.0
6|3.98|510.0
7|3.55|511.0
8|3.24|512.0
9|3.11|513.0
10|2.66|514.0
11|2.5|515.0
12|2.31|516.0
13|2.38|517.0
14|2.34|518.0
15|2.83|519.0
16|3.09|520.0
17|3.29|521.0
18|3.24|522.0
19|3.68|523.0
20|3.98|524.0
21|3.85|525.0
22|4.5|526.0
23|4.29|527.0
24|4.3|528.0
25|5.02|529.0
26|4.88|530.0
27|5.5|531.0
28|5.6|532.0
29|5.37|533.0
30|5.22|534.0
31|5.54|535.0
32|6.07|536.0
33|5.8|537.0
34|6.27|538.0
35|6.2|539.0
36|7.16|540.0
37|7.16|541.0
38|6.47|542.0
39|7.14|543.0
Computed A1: 4.88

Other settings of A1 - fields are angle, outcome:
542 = 6.47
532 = 5.6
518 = 2.34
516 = 2.31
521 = 3.29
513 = 3.11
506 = 4.77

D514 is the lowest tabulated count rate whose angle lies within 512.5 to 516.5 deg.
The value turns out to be 2.31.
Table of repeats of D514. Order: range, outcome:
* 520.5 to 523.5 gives 3.24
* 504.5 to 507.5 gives 4.15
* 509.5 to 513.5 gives 3.11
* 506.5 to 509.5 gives 3.82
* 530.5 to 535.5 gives 5.22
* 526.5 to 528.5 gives 4.29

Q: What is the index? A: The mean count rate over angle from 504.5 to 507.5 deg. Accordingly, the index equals 4.47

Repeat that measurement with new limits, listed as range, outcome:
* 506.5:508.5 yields 4.21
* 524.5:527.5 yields 4.21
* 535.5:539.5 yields 6.08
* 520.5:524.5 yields 3.55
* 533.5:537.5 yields 5.66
